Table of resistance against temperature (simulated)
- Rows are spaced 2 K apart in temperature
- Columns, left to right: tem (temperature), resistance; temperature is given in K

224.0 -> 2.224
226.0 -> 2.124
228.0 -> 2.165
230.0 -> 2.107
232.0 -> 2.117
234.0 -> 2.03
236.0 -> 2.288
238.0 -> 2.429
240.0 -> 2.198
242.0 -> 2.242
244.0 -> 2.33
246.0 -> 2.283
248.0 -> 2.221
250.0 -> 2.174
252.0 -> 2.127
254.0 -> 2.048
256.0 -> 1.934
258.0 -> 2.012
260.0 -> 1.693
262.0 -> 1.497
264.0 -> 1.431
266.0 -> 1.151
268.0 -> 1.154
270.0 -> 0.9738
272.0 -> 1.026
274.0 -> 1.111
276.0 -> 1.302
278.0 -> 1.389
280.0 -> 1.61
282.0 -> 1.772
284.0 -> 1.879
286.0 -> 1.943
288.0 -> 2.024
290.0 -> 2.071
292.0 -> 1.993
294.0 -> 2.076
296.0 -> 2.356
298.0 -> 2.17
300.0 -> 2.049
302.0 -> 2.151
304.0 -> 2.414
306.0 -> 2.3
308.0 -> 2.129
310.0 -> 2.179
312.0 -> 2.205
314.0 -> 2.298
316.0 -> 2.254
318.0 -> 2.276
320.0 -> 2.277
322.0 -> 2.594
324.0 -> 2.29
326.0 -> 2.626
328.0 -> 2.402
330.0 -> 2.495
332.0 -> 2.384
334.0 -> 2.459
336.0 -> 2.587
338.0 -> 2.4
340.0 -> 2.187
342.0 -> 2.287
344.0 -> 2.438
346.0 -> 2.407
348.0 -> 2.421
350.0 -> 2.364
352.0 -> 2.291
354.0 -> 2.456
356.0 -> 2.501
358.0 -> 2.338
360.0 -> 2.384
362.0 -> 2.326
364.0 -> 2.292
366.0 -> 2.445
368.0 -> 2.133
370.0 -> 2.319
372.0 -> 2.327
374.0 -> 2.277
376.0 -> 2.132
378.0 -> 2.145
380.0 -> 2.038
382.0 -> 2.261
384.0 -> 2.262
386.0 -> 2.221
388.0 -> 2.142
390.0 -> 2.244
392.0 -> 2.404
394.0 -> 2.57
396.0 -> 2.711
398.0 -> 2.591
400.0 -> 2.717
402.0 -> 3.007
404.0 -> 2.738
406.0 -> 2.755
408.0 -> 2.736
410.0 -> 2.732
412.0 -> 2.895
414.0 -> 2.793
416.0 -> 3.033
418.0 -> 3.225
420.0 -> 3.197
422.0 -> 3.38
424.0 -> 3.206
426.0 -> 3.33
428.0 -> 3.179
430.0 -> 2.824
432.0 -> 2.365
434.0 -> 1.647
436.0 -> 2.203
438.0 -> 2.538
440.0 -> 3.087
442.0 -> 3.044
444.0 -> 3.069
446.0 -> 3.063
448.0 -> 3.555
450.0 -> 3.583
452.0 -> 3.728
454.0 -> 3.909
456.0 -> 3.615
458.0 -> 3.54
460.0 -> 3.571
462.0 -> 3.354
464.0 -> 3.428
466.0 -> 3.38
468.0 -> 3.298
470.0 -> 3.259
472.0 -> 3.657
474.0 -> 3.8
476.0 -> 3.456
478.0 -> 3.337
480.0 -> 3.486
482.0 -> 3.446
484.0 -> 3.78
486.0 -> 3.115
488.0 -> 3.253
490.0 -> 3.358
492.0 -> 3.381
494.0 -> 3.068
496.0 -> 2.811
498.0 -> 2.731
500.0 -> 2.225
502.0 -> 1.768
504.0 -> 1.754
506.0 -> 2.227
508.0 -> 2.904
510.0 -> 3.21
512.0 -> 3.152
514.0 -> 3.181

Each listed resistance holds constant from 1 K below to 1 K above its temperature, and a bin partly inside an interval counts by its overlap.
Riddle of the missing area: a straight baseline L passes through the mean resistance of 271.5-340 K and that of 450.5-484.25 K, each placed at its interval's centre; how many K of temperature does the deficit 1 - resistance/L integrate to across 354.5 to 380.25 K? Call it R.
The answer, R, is 3.5 K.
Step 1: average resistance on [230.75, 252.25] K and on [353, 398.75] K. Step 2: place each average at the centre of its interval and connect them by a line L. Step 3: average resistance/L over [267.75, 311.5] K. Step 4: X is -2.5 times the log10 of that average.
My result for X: 0.23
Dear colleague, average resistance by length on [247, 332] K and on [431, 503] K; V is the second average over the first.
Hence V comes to 1.61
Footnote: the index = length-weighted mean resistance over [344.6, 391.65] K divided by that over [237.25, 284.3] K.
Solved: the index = 1.32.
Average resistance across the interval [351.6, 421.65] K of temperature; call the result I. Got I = 2.51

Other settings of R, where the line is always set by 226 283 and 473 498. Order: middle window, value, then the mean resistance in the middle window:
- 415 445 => 0.8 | 2.89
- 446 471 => -2.7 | 3.5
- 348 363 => 0.6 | 2.38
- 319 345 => -1.0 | 2.42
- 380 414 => 2.5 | 2.55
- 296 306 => -0.5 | 2.22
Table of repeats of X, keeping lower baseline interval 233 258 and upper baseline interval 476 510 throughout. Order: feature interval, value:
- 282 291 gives 0.18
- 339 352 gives 0.06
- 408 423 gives -0.12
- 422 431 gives -0.16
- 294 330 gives 0.04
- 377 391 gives 0.19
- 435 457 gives -0.15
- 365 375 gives 0.12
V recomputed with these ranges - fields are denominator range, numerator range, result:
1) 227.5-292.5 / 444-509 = 1.75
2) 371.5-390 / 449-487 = 1.60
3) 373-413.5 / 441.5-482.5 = 1.39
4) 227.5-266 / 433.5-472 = 1.58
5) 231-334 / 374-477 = 1.46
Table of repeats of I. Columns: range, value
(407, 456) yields 3.03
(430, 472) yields 3.17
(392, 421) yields 2.82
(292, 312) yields 2.19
